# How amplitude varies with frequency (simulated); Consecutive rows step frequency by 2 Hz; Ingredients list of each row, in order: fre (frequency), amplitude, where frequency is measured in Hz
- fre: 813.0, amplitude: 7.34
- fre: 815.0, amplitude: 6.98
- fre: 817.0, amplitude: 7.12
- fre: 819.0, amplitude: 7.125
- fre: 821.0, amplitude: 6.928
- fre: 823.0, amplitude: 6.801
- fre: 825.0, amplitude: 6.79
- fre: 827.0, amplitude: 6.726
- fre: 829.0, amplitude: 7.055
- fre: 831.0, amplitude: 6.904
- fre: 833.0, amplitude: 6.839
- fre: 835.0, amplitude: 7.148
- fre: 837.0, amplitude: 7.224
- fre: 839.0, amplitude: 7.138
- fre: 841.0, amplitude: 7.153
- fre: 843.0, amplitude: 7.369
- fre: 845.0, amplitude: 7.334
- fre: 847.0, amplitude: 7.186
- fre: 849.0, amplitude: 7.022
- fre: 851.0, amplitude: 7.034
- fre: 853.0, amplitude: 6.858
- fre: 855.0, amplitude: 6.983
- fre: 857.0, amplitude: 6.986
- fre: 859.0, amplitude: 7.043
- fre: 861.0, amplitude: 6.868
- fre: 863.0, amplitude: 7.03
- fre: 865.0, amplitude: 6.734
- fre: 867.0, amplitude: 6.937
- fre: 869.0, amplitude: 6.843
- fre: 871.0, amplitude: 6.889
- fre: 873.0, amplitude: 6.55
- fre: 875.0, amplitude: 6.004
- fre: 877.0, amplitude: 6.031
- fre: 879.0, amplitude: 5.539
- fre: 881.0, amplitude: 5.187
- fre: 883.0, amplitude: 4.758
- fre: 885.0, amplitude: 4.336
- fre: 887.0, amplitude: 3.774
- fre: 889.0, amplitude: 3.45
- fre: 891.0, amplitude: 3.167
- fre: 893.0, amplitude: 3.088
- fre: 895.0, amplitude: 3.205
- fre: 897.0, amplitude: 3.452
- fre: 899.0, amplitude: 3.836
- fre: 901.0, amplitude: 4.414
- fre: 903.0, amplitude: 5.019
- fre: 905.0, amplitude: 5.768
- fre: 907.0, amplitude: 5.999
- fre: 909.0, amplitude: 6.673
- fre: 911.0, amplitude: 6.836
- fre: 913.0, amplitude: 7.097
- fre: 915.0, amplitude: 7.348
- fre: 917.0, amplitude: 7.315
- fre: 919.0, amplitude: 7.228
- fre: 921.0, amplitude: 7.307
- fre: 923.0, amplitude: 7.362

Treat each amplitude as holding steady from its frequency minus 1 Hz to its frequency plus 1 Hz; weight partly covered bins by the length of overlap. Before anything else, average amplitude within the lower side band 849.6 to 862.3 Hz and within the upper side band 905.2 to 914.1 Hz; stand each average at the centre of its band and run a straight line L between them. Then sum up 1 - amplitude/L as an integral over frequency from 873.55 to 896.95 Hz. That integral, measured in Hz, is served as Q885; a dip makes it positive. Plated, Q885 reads 8.1 Hz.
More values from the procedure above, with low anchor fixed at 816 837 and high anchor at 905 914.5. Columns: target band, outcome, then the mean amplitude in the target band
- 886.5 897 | 5.3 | 3.33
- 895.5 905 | 3.3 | 4.3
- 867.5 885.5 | 2.3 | 5.87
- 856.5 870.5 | -0.2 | 6.92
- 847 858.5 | -0.3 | 7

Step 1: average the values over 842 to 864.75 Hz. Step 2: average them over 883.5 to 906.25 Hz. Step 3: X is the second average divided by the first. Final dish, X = 0.57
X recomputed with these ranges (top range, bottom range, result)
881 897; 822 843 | 0.54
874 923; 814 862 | 0.76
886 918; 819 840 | 0.72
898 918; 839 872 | 0.86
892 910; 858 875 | 0.68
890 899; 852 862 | 0.47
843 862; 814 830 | 1.02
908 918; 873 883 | 1.24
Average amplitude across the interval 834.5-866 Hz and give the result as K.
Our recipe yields 7.07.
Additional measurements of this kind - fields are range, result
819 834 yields 6.88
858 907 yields 5.26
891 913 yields 4.86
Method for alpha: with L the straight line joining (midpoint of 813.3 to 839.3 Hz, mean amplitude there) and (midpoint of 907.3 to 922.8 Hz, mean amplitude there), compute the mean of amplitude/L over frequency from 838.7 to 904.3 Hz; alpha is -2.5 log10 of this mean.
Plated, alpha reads 0.21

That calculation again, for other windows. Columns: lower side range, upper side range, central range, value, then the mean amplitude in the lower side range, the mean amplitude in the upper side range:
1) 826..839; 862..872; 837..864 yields -0.022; 6.99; 6.89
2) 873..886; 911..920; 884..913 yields 0.365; 5.4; 7.2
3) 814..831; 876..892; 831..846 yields -0.137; 6.94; 4.53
